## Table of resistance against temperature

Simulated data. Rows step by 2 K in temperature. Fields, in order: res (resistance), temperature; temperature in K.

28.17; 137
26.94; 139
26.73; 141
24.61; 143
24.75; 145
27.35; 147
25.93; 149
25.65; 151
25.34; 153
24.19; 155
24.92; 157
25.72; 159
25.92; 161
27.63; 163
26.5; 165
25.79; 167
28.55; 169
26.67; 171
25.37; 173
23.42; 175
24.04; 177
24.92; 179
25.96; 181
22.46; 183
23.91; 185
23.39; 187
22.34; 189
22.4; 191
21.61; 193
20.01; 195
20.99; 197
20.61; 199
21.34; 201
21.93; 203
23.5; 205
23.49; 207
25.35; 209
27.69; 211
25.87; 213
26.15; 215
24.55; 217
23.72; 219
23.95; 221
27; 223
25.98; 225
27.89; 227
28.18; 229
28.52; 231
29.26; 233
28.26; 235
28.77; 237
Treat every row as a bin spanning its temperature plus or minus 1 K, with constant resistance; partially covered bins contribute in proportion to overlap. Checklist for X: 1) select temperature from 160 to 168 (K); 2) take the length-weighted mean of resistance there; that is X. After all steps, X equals 26.5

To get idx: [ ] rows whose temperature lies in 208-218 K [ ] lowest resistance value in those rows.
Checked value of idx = 24.55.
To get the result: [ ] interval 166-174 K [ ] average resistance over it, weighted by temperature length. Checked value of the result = 26.6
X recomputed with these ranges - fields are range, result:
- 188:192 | 22.4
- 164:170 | 26.9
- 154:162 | 25.2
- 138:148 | 26.1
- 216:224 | 24.8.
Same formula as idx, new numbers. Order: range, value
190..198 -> 20.01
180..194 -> 21.61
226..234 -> 27.89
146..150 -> 25.93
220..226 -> 23.95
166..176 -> 23.42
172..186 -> 22.46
